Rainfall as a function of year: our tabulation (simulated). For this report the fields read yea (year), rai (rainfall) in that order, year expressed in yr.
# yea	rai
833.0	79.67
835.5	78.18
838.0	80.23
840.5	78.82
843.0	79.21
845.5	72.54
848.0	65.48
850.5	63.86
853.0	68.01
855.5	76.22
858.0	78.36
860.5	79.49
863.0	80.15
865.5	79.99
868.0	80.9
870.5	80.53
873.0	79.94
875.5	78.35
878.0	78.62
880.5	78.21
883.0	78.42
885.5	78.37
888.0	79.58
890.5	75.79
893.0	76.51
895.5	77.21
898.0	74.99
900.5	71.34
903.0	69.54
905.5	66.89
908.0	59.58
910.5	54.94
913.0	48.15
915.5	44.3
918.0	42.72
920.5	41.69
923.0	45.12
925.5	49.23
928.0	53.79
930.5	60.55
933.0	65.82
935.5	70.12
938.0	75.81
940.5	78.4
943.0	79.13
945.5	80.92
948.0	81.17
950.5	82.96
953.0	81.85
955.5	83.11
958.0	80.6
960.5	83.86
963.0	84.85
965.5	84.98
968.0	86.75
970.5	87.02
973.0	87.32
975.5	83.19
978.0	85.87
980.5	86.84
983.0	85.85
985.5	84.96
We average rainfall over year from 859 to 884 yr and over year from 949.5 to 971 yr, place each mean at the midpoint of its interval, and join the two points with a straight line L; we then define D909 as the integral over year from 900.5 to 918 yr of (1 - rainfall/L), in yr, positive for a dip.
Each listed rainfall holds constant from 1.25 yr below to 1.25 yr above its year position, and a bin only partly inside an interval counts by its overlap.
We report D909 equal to 5.2 yr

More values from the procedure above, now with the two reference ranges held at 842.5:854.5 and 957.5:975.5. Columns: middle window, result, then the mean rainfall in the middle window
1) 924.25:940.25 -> 3.4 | 63.5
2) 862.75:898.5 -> -2.4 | 78.5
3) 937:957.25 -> 0.5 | 80.5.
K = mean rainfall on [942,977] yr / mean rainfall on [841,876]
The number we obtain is 1.10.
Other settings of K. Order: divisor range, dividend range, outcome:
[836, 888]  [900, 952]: 0.82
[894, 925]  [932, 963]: 1.36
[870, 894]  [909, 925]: 0.59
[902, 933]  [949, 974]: 1.58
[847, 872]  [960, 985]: 1.14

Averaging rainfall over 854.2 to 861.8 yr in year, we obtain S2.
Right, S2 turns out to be 78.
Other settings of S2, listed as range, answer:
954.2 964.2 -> 83.1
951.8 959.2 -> 81.9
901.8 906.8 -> 68.1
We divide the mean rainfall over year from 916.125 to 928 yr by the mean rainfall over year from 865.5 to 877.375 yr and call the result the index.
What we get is 0.57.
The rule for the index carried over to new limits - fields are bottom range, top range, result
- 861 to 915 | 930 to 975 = 1.09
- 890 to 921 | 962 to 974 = 1.39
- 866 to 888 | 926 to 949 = 0.90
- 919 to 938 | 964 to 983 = 1.52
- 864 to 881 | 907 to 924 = 0.60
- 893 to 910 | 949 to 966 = 1.19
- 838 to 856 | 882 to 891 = 1.08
